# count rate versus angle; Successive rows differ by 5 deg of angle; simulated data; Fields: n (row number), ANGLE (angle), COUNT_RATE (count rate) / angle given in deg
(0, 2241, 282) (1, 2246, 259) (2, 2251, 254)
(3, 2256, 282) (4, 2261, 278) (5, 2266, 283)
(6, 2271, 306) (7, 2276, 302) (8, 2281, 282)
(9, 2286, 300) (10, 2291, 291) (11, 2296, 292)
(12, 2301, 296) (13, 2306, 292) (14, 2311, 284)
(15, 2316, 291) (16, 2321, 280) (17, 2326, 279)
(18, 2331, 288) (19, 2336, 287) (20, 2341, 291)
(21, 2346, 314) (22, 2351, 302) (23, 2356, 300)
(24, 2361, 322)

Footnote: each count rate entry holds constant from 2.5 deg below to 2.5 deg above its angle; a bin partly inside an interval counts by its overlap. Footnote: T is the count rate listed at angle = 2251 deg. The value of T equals 254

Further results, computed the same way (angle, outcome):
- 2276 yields 302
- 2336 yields 287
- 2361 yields 322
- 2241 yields 282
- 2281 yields 282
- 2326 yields 279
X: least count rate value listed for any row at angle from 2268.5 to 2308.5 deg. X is 282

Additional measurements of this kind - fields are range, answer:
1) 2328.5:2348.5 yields 287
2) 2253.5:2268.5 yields 278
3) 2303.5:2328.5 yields 279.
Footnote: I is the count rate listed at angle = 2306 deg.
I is 292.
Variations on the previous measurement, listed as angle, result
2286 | 300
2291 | 291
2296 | 292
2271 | 306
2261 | 278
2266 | 283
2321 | 280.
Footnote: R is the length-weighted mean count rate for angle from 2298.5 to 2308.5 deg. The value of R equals 294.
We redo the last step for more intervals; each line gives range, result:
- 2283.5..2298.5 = 294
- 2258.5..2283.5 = 290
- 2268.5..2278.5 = 304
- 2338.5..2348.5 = 302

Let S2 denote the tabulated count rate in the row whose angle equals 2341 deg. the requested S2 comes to 291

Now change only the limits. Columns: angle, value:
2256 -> 282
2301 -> 296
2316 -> 291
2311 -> 284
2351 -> 302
